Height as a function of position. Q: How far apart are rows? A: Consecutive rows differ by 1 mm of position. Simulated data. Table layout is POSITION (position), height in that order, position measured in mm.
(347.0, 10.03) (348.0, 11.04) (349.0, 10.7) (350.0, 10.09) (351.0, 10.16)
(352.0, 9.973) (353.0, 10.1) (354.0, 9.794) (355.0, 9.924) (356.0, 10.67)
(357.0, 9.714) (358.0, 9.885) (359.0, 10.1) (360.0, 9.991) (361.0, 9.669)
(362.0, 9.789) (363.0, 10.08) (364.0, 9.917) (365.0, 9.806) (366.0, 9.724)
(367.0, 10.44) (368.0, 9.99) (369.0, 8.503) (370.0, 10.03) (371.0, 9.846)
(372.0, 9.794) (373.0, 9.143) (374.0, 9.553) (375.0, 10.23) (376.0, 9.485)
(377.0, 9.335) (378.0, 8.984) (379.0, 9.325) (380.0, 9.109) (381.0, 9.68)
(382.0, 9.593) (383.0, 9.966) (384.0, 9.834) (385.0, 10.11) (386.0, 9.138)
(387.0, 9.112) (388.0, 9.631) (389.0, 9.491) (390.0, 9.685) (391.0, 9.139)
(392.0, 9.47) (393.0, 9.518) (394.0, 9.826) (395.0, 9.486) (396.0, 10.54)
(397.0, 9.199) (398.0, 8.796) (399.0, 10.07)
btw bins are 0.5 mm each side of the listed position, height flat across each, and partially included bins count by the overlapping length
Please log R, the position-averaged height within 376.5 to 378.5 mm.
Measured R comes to 9.16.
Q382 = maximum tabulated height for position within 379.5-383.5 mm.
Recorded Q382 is 9.966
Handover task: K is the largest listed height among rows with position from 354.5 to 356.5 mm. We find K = 10.67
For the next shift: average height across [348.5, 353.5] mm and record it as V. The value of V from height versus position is 10.2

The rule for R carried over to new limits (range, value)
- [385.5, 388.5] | 9.29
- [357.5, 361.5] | 9.91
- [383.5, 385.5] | 9.97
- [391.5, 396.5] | 9.77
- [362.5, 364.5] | 10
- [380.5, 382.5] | 9.64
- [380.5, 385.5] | 9.84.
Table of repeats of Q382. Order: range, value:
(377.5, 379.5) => 9.325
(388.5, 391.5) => 9.685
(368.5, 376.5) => 10.23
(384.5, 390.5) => 10.11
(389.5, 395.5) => 9.826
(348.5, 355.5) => 10.7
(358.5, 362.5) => 10.1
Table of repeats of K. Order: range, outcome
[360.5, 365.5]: 10.08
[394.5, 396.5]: 10.54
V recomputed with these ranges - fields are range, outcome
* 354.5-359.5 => 10.1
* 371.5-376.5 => 9.64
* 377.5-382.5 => 9.34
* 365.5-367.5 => 10.1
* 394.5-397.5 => 9.74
